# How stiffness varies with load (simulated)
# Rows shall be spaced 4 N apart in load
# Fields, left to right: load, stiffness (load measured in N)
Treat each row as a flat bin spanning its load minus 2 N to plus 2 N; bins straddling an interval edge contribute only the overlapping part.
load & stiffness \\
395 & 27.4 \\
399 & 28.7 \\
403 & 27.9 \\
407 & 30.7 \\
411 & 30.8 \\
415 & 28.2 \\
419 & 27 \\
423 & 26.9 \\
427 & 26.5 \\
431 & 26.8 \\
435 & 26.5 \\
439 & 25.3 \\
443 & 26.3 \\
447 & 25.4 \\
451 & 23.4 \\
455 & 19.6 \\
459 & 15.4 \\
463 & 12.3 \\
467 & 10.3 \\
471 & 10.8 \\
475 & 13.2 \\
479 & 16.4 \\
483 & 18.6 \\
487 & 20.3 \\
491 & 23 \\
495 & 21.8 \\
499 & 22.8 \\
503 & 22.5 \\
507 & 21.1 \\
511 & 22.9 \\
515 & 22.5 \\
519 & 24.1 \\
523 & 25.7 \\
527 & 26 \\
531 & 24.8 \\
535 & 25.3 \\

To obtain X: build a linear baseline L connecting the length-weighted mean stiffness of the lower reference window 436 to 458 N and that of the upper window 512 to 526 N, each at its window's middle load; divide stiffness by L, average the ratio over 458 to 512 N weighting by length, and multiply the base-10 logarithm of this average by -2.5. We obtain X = 0.32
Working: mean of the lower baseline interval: 23.7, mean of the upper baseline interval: 24.2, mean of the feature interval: 17.9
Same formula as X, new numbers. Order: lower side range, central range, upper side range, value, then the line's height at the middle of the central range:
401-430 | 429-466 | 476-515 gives 0.159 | 25.3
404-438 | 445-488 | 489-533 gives 0.459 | 25.6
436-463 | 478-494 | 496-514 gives 0.117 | 22.2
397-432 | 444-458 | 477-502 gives 0.093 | 24.5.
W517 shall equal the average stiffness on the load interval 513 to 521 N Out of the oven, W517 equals 23.3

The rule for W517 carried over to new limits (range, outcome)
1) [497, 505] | 22.6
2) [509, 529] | 24.2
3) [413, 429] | 27.1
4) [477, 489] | 18.4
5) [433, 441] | 25.9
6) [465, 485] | 13.9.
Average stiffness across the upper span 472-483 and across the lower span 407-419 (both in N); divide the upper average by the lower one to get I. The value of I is 0.52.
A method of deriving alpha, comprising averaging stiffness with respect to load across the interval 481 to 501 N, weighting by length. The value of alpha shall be 21.3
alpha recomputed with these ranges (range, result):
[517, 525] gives 24.9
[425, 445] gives 26.3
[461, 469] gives 11.3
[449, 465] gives 17.7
